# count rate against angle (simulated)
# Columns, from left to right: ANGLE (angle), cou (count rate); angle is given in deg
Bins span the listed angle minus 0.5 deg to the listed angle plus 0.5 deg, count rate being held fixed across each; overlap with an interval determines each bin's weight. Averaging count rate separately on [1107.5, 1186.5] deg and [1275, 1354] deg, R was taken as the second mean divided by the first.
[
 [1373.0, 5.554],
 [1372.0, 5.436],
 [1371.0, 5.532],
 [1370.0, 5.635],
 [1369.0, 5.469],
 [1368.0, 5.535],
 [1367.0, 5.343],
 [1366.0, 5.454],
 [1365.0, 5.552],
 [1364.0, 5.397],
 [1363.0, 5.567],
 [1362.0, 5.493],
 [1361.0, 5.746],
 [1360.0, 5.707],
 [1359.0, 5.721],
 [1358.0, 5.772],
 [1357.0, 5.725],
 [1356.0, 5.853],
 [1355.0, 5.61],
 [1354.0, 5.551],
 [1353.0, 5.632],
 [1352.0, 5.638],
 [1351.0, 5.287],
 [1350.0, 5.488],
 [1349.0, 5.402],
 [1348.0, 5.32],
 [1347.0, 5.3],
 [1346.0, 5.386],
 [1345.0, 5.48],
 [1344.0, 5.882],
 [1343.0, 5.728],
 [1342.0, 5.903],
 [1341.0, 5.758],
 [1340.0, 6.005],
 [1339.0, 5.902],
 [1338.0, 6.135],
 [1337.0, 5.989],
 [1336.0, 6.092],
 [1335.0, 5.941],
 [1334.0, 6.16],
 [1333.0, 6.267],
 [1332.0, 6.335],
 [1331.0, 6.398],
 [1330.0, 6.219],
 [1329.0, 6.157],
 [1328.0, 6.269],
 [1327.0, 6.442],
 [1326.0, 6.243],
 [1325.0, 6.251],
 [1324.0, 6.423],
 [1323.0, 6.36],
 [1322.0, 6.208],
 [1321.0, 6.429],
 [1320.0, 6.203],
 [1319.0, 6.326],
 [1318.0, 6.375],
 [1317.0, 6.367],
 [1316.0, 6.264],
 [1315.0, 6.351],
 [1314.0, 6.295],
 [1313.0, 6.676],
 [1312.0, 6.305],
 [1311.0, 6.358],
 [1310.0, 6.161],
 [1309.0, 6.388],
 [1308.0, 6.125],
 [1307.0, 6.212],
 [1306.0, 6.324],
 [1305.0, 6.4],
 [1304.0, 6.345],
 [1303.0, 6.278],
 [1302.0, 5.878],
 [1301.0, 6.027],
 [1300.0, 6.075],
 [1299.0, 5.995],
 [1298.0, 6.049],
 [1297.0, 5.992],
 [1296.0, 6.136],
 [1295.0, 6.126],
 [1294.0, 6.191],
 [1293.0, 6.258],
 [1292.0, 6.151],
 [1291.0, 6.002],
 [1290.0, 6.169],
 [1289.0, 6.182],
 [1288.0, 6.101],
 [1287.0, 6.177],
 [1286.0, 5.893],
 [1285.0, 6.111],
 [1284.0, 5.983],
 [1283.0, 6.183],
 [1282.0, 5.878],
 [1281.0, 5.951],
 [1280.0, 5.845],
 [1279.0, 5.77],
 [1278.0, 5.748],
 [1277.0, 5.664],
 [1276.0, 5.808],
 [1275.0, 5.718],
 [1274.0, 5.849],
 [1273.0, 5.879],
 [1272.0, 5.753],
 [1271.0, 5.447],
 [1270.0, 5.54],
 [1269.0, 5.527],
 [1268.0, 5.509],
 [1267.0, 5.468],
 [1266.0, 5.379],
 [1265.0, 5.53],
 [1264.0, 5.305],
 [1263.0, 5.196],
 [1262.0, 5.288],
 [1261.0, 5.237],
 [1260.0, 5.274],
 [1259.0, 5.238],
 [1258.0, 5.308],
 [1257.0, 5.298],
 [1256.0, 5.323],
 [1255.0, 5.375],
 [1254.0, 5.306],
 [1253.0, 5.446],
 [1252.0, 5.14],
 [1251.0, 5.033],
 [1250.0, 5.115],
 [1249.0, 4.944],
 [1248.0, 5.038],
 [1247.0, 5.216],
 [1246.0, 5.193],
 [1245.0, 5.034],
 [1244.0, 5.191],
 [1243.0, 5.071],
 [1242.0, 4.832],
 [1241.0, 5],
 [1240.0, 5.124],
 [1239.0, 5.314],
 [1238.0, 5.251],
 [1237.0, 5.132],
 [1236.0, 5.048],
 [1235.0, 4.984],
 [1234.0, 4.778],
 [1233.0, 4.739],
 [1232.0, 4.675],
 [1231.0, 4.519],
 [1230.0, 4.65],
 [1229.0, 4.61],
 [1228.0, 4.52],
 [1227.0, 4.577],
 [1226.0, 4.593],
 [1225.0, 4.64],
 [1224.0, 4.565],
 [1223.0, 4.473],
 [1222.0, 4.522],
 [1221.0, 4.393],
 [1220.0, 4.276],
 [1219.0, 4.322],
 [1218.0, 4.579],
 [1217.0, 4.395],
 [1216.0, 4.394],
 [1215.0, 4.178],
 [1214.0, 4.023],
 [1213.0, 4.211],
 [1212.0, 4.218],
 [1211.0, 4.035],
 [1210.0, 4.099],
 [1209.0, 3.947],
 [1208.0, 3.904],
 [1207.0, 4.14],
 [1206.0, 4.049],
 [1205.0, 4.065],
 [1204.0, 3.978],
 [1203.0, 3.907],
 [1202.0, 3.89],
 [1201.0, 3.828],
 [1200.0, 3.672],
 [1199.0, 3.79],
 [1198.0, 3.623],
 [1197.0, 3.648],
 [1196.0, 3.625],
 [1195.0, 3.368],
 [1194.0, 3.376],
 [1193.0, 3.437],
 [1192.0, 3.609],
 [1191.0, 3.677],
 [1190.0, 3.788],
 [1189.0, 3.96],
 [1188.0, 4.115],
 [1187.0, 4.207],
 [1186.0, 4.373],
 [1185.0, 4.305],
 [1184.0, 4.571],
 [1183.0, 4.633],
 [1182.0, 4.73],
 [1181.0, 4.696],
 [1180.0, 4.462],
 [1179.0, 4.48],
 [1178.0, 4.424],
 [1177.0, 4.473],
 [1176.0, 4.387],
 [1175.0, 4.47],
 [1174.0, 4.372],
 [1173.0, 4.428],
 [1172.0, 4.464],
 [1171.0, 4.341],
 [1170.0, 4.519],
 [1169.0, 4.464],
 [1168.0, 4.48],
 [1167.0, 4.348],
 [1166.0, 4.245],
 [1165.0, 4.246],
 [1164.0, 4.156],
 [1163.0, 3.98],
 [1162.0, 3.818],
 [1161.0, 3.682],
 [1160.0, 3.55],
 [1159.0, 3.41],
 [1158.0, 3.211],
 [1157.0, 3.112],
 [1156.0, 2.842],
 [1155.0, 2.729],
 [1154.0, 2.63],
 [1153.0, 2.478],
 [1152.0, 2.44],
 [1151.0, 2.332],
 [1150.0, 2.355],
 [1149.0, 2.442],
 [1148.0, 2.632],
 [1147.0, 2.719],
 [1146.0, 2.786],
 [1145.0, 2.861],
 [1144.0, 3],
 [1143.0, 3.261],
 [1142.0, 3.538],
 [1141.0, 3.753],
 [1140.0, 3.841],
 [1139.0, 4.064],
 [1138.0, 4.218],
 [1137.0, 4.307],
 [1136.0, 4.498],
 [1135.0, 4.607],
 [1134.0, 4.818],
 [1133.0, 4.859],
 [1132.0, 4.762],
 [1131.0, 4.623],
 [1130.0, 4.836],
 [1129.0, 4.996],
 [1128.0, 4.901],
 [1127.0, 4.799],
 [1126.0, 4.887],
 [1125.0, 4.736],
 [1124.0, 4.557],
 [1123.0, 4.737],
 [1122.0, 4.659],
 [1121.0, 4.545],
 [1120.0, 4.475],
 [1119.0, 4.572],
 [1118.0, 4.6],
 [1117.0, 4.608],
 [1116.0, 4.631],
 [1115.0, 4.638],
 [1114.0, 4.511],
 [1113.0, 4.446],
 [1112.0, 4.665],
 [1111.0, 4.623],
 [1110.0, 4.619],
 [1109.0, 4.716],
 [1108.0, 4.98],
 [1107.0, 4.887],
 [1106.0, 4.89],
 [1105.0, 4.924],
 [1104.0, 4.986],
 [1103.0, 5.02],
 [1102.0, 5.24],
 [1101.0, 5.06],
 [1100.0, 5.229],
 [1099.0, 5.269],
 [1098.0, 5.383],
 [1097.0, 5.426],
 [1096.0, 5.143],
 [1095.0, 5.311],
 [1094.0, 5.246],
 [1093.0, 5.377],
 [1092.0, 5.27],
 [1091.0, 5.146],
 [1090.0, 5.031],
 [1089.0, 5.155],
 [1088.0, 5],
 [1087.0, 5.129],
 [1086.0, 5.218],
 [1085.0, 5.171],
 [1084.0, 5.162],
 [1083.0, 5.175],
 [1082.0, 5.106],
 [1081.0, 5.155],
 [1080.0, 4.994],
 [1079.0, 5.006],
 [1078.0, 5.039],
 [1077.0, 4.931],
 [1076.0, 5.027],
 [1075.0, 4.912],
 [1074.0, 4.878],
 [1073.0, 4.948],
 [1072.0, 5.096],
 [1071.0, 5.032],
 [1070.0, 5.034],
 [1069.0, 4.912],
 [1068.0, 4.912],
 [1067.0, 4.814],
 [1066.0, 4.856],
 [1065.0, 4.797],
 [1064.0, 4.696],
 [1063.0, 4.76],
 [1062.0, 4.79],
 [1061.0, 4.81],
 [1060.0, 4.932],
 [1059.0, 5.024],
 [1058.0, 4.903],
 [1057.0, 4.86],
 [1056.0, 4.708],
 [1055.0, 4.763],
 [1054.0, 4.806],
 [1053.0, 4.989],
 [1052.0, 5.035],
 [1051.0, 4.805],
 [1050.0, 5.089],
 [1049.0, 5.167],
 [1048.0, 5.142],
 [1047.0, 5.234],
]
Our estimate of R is 1.5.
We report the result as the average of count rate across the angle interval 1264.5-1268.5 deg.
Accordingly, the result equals 5.47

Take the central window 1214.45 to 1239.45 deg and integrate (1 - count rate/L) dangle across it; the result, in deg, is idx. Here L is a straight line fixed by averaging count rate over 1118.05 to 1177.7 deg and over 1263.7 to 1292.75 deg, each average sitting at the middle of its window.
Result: 2.2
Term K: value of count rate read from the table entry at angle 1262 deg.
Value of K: 5.288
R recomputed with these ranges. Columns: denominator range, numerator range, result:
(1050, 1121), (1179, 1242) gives 0.87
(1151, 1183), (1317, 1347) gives 1.56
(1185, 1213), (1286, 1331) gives 1.61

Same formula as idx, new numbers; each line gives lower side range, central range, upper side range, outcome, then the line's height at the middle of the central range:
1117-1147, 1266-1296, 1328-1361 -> -2.96 deg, 5.36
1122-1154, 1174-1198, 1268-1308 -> 2.16 deg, 4.54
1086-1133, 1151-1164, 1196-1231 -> 4.00 deg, 4.57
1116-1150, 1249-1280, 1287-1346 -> 0.83 deg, 5.59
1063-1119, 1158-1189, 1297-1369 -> 6.10 deg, 5.32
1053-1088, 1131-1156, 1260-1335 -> 8.81 deg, 5.3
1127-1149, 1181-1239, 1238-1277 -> 6.57 deg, 4.79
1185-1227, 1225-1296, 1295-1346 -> -4.82 deg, 5.06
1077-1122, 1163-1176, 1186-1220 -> -0.25 deg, 4.28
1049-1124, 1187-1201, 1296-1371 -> 4.39 deg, 5.38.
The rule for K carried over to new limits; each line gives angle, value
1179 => 4.48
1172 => 4.464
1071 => 5.032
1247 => 5.216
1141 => 3.753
